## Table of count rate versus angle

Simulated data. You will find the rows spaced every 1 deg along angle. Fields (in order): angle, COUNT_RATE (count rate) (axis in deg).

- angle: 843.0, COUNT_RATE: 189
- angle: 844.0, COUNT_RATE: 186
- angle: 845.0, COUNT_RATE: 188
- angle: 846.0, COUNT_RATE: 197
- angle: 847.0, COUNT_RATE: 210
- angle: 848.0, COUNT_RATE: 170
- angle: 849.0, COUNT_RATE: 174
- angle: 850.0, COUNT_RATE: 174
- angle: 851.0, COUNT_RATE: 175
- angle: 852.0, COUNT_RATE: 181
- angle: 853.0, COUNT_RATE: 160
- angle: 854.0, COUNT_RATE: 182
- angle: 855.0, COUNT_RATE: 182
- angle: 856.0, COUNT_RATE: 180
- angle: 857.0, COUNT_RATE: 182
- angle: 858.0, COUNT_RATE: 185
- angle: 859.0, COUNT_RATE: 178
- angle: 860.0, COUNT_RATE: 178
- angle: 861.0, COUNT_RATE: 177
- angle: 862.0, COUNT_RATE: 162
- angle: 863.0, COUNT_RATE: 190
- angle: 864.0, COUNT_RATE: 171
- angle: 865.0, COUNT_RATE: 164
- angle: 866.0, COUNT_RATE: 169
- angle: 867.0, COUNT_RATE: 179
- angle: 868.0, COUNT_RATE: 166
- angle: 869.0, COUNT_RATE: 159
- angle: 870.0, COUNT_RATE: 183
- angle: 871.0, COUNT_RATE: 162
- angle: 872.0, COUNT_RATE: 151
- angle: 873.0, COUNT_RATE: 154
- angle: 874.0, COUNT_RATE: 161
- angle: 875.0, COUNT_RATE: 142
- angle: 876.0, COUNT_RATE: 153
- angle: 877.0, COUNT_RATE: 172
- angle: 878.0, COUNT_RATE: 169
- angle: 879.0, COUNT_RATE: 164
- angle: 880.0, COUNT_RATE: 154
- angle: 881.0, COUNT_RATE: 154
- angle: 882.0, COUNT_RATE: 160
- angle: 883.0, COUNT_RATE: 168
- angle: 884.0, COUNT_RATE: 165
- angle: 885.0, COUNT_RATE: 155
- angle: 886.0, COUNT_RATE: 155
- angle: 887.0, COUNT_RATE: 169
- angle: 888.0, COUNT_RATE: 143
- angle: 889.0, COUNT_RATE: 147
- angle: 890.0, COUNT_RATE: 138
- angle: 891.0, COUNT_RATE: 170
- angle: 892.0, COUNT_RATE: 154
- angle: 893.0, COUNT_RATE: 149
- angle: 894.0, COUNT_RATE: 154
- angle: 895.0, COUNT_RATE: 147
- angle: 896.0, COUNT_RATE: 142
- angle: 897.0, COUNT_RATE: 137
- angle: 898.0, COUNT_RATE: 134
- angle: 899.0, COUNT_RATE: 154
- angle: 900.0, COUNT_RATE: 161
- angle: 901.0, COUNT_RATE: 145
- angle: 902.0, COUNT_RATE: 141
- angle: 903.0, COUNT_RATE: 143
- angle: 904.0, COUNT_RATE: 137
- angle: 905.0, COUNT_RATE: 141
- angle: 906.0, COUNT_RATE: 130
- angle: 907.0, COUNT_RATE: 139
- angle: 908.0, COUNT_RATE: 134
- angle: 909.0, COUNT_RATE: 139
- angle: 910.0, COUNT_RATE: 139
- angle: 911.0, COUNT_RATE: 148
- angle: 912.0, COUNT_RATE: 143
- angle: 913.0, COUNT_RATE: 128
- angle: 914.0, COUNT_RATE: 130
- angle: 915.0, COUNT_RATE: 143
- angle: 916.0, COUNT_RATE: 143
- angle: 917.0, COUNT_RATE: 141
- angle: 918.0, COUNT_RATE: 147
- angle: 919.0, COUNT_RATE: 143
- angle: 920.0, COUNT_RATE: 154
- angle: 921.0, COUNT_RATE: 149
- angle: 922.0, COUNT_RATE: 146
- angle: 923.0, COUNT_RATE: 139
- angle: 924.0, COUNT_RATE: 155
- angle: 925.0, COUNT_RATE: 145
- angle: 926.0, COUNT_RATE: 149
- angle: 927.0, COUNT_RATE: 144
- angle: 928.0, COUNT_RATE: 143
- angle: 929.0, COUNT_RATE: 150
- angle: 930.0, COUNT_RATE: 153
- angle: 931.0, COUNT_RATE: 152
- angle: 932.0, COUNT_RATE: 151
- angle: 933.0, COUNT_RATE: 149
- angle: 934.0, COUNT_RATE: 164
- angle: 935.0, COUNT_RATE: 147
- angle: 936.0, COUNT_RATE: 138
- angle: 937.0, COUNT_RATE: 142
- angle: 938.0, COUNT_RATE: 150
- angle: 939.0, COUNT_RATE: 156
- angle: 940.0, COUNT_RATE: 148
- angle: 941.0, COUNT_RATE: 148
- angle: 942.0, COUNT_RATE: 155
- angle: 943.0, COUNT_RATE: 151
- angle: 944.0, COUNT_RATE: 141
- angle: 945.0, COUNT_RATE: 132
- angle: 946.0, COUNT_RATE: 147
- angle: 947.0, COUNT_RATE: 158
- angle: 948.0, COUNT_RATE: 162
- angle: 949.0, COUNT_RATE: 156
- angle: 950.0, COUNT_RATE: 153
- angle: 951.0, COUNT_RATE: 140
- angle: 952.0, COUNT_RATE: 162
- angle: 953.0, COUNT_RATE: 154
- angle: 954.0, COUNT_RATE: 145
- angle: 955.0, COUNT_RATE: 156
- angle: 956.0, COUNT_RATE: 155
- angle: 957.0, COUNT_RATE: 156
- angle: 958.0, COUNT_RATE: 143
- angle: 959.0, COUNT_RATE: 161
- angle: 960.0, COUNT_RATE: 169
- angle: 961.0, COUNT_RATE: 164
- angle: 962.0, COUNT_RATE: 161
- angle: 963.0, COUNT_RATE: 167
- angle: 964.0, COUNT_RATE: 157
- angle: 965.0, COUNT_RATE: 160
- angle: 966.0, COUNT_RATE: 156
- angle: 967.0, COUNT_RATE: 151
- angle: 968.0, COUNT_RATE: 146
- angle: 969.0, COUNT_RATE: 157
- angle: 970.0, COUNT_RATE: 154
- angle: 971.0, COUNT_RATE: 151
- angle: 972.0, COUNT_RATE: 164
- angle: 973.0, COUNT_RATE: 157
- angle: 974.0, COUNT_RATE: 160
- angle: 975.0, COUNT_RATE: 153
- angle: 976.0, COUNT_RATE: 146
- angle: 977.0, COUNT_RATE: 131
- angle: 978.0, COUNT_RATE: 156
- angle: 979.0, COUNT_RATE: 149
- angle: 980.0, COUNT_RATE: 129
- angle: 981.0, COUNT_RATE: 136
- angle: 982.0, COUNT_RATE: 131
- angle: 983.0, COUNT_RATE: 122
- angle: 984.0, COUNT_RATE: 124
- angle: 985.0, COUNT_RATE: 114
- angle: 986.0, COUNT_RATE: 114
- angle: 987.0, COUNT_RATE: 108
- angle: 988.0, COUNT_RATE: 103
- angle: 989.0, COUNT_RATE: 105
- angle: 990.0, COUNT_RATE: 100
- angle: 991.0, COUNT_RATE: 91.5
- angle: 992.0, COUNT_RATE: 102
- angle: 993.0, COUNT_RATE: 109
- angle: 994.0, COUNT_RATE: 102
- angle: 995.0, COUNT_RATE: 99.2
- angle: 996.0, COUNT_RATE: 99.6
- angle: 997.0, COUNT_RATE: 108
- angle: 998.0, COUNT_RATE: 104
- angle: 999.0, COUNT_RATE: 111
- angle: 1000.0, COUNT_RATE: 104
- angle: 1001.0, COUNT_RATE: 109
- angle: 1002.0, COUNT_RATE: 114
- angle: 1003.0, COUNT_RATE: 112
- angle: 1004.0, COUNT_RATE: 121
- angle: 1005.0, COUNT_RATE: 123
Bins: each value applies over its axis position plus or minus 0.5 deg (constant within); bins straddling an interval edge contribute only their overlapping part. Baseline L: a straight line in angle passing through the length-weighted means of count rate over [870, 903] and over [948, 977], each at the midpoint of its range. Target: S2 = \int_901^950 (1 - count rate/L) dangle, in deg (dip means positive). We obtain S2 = 2.9 deg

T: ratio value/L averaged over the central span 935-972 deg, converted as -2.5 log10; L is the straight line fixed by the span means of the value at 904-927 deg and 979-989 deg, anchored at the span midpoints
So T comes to -0.18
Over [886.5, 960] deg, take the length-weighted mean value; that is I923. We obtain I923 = 147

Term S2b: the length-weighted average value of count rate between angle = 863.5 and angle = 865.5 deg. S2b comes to 168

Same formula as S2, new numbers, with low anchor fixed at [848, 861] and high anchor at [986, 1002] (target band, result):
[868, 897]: 1.1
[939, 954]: -2.5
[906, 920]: 0.6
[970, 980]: -3.2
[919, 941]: -1.7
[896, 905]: 0.6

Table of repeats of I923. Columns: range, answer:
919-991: 146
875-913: 150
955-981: 154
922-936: 149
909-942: 146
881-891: 156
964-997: 131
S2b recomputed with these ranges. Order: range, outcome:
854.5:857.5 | 181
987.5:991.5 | 99.9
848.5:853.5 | 173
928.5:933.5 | 151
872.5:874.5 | 158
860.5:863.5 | 176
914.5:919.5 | 143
